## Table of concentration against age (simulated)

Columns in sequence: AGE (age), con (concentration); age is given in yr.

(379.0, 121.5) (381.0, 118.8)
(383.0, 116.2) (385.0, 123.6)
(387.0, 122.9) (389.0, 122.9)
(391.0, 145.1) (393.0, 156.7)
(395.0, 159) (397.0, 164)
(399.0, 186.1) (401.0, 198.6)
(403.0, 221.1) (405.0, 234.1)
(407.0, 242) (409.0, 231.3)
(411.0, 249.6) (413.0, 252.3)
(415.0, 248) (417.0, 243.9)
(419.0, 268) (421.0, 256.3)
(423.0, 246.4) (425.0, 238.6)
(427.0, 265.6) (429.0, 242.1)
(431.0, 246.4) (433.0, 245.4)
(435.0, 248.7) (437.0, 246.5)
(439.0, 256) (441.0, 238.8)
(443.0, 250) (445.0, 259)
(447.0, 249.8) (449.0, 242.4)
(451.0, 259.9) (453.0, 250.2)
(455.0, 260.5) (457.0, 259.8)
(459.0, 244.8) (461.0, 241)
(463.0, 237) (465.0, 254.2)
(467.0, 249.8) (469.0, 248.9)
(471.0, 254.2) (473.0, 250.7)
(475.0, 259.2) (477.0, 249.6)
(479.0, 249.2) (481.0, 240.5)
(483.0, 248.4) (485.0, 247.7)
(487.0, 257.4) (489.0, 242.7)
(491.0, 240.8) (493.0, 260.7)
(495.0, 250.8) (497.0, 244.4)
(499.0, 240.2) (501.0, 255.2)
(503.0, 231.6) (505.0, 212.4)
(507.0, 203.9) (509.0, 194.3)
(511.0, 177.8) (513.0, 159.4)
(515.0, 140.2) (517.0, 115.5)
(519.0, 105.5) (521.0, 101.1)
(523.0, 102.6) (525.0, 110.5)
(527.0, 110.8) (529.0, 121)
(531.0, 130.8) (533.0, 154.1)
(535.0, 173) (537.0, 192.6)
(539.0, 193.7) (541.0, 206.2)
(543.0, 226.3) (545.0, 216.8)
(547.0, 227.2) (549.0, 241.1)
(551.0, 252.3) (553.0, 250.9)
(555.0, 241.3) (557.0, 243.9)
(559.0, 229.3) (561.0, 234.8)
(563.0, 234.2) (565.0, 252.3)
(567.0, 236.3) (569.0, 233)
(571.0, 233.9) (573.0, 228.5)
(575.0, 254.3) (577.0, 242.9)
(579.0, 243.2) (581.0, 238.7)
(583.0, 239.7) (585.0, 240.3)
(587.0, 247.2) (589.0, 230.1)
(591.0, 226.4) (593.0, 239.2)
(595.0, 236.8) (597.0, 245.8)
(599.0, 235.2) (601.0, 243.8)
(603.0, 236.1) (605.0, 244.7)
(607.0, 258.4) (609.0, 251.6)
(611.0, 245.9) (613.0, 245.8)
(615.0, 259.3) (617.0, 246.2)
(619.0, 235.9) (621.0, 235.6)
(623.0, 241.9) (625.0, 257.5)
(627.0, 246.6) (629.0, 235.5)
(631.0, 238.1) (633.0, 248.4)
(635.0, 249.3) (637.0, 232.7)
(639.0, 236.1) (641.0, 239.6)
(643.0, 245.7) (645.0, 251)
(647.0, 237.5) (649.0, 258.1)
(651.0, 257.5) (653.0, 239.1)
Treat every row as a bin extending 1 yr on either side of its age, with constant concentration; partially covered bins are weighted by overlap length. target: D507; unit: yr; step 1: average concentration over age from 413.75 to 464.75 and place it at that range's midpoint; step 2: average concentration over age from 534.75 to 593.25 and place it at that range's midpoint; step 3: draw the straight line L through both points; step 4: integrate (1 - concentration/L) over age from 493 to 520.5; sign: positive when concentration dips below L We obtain 5.2 yr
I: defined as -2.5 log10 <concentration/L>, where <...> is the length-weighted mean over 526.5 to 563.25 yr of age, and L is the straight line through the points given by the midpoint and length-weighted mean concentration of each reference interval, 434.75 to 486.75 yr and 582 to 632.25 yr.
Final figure 0.20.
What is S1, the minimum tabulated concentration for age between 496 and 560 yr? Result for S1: 101.1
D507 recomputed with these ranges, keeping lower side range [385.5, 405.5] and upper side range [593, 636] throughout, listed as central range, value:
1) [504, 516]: 1.5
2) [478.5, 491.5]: -3.1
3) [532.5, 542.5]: 1.4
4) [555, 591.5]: -1.3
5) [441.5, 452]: -3.7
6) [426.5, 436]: -3.6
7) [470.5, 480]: -2.7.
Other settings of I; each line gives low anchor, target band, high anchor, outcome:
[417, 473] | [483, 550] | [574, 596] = 0.27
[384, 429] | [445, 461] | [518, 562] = -0.25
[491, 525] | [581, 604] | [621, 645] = -0.06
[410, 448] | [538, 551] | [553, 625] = 0.11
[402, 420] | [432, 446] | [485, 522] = -0.08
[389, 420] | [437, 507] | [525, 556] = -0.22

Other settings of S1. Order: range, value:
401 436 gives 198.6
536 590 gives 192.6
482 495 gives 240.8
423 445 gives 238.6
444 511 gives 177.8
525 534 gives 110.5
